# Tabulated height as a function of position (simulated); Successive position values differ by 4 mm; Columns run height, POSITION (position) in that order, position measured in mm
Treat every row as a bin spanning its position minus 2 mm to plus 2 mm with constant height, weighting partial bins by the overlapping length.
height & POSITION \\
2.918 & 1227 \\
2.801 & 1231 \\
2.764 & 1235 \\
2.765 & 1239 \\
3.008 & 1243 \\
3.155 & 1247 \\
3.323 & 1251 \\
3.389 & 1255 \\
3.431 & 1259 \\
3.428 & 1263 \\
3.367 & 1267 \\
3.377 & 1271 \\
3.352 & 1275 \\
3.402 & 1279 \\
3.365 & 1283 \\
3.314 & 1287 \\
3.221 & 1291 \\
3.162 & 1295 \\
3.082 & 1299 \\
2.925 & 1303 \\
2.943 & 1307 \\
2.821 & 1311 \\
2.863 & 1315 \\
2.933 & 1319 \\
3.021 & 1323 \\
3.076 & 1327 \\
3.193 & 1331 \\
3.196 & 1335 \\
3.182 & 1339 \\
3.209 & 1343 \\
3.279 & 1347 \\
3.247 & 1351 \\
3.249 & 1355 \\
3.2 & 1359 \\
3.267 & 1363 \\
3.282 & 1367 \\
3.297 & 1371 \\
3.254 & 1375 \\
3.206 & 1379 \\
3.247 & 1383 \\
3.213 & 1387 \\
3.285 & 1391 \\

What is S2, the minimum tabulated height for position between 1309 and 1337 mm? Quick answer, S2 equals 2.821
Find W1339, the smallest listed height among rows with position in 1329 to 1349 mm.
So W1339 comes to 3.182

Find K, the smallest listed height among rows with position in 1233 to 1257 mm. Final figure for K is 2.764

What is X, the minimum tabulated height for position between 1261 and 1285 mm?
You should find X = 3.352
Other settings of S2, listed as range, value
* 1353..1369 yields 3.2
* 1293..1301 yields 3.082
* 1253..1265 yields 3.389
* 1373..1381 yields 3.206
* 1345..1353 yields 3.247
